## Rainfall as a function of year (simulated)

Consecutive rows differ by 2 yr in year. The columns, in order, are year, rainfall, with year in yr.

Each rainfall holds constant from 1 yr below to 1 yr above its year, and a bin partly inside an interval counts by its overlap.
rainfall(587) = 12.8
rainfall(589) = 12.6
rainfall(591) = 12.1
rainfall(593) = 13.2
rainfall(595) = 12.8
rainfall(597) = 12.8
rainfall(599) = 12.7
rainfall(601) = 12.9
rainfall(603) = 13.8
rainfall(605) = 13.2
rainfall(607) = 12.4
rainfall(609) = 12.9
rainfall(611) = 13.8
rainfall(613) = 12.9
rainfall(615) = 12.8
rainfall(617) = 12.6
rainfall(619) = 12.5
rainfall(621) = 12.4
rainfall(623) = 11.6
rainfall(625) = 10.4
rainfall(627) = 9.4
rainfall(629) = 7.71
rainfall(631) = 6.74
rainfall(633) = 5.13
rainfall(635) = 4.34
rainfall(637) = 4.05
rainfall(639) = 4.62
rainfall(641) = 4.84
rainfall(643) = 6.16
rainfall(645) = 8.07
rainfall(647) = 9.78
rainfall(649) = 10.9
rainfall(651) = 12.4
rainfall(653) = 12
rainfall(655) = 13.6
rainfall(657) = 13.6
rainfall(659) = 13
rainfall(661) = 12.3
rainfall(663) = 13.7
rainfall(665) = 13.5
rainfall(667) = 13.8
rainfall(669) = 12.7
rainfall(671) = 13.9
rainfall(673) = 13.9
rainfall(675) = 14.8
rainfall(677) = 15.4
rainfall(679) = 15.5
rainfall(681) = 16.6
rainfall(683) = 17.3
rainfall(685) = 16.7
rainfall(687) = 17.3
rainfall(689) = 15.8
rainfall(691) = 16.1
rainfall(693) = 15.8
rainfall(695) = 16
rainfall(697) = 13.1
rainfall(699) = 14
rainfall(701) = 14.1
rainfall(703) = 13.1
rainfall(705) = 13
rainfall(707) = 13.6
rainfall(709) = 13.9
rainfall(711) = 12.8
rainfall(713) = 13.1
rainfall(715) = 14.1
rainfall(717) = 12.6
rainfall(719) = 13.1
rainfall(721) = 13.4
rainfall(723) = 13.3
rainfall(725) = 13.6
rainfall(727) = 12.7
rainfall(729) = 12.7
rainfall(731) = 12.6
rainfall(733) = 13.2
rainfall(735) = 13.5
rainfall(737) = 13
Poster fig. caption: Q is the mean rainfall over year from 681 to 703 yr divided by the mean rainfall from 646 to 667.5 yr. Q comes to 1.2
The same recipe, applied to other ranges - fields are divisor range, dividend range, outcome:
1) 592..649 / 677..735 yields 1.39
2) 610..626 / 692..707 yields 1.14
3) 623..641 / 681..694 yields 2.45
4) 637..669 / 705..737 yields 1.24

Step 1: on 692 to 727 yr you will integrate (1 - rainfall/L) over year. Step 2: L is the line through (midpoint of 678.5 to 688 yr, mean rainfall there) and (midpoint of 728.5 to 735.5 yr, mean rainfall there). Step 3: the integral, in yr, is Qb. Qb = 2.5 yr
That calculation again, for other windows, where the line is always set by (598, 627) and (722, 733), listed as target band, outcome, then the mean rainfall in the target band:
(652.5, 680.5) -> -2.25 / 13.8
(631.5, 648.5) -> 8.87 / 6.05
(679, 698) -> -4.75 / 16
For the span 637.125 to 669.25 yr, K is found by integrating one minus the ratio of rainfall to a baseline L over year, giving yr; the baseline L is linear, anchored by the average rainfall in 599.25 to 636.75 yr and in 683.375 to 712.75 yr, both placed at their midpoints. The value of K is 4.9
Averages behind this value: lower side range 10.9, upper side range 14.7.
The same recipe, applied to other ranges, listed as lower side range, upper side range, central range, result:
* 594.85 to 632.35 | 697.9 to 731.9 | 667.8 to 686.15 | -3.54 yr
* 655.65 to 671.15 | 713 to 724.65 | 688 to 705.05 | -1.73 yr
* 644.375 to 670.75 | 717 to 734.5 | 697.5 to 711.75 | -0.73 yr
